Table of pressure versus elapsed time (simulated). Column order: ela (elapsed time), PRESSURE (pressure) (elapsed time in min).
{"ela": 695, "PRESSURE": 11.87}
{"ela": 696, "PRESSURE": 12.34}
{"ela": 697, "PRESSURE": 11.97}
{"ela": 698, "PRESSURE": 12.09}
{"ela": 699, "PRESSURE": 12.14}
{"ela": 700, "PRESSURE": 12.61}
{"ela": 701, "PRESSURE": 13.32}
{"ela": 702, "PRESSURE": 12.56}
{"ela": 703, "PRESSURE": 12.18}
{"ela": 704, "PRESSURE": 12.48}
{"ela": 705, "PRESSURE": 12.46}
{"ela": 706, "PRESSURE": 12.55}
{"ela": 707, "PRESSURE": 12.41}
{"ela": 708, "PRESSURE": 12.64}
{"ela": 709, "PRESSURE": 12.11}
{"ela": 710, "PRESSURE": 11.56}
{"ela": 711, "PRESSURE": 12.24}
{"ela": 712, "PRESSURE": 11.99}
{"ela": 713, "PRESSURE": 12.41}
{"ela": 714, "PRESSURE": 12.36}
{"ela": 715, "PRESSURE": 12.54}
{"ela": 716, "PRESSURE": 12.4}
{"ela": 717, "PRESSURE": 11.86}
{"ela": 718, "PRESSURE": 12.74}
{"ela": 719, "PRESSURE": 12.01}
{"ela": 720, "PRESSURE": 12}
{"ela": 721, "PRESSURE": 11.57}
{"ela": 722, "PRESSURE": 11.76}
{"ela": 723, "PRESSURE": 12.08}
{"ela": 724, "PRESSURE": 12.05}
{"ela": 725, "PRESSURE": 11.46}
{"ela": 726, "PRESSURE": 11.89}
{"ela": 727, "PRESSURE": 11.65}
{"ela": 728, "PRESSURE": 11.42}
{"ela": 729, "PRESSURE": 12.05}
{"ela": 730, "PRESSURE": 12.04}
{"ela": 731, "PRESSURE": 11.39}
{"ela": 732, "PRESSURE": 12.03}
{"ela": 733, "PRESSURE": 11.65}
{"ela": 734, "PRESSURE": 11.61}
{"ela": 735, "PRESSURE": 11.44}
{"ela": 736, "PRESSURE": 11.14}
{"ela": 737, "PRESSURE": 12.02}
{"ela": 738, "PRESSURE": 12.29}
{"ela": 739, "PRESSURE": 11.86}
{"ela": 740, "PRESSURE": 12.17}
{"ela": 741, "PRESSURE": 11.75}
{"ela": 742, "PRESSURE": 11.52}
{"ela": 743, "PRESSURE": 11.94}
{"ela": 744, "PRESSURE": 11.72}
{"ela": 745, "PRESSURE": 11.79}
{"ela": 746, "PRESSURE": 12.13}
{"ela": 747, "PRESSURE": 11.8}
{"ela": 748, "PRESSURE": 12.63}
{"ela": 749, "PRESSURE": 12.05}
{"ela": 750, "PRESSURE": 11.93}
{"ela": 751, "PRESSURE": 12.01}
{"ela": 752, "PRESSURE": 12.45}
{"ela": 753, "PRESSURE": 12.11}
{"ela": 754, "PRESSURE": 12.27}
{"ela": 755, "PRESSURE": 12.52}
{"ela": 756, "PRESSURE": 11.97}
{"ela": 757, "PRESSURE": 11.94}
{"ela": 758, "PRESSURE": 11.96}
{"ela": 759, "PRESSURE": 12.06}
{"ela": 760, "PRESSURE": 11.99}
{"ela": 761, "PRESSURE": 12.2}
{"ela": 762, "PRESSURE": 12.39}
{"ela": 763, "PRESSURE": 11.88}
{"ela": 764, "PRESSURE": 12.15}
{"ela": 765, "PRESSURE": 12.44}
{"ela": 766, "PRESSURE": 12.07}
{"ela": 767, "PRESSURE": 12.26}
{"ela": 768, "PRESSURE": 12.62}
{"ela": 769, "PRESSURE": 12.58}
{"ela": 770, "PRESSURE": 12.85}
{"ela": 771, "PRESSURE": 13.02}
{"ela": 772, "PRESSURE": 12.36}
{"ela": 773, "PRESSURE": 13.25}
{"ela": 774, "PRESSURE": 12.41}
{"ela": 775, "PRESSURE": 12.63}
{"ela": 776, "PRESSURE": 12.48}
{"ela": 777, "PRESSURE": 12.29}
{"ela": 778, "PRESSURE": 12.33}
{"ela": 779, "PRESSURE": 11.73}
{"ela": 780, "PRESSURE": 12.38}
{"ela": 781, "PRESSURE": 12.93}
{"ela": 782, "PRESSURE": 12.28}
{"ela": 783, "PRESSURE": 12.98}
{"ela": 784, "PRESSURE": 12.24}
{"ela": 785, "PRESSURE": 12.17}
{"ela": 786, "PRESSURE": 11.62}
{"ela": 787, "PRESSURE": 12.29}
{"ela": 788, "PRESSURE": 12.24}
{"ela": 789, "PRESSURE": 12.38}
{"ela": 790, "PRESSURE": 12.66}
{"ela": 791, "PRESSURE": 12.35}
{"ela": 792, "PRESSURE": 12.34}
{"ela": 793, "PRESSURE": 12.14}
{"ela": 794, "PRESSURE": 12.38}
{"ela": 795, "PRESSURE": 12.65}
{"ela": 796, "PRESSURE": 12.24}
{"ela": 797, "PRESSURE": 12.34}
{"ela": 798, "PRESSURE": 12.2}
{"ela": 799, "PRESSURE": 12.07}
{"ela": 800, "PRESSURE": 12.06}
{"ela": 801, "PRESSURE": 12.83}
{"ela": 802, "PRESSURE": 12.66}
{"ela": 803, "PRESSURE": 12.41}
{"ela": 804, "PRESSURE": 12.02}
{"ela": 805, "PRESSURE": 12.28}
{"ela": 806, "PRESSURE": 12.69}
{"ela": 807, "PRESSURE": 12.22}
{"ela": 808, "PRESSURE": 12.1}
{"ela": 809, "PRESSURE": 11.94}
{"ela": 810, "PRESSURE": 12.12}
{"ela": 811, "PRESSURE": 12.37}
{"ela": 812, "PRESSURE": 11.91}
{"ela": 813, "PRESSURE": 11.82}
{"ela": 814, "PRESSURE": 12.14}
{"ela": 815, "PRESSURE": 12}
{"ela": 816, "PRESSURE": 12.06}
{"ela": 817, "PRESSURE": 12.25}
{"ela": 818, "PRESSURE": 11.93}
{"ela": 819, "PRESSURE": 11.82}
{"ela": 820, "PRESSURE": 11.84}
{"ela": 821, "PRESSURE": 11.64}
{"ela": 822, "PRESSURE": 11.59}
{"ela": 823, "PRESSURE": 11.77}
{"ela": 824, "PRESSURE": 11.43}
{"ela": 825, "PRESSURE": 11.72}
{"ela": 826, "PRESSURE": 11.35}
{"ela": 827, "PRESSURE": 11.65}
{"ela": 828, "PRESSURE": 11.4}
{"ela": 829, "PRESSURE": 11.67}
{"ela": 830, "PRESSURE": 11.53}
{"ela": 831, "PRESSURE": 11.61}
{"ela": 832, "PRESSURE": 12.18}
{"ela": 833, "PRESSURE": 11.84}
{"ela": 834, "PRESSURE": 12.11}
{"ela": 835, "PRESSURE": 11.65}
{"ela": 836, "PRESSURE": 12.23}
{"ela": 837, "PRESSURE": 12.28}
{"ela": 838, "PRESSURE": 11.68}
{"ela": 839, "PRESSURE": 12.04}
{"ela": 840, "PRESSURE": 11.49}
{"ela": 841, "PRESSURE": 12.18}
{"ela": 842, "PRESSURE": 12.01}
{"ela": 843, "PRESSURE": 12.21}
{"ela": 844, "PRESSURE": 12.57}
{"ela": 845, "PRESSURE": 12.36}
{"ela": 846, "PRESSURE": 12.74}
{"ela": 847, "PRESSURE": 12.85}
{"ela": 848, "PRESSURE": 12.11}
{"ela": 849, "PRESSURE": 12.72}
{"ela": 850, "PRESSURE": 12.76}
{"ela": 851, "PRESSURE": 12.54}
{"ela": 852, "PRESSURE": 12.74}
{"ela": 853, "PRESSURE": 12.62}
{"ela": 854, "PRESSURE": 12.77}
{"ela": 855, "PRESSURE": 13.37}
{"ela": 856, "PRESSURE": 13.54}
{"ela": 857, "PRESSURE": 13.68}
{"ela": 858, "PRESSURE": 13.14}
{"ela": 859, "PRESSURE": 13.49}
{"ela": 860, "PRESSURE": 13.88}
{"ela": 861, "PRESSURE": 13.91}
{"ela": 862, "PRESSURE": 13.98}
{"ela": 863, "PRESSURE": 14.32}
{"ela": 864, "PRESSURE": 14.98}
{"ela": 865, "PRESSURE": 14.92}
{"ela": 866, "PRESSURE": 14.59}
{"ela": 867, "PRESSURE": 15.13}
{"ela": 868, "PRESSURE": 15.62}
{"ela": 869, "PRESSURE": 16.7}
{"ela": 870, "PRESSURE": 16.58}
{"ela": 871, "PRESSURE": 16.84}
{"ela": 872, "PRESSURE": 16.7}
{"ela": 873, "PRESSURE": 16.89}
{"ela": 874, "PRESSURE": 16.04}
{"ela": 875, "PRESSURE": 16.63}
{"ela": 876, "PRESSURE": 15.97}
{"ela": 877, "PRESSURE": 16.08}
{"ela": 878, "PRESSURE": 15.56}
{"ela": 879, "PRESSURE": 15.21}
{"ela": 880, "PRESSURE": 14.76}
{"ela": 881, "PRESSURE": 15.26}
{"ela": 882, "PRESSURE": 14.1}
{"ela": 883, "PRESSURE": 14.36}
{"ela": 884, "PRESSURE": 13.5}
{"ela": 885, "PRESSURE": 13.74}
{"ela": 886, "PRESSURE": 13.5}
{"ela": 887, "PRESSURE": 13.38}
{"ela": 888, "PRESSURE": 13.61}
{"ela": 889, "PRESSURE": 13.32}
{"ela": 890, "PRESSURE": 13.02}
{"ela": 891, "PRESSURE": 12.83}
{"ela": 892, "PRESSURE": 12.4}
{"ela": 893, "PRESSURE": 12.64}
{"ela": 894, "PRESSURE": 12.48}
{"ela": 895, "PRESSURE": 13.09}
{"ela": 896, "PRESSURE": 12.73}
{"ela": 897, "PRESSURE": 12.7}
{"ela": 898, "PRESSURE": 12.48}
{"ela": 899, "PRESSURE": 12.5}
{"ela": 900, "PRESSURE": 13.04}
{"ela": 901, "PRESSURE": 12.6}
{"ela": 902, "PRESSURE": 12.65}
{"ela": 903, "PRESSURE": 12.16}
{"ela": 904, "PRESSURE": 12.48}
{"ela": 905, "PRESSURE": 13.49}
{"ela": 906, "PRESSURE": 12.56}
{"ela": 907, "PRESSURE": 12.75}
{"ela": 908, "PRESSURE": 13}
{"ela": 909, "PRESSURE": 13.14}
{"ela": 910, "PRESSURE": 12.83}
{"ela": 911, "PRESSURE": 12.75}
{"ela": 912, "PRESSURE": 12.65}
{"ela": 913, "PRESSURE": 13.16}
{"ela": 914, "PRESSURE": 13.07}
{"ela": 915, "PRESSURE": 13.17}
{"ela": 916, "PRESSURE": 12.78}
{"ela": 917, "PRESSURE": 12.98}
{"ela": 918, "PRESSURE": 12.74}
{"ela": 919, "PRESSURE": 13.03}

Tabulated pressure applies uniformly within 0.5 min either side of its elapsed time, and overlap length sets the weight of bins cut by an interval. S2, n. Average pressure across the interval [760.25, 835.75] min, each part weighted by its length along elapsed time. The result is 12.2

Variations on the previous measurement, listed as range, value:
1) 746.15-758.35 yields 12.1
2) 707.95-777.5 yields 12.1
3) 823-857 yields 12.2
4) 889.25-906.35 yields 12.7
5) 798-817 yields 12.2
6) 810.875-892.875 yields 13.2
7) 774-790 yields 12.3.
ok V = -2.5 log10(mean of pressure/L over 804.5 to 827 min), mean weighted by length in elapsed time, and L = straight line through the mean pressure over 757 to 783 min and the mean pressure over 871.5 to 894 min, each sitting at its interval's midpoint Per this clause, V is 0.11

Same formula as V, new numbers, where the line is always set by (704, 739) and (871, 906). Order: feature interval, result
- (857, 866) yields -0.04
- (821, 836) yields 0.13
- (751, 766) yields 0.02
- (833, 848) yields 0.10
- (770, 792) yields 0.02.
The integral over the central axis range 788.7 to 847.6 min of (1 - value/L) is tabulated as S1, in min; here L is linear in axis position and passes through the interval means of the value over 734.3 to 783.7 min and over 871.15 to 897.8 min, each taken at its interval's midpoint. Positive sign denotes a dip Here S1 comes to 4.8 min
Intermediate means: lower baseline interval 12.2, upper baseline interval 14.3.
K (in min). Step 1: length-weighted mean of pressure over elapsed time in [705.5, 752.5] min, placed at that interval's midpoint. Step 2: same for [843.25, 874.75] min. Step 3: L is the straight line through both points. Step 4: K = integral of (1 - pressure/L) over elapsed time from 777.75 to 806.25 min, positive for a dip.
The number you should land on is 1.47 min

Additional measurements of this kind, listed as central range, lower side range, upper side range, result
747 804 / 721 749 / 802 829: -2.1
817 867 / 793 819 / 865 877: 6.4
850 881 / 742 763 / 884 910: -4.9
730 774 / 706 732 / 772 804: 0.4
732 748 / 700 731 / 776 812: 0.5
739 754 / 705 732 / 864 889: 0.7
